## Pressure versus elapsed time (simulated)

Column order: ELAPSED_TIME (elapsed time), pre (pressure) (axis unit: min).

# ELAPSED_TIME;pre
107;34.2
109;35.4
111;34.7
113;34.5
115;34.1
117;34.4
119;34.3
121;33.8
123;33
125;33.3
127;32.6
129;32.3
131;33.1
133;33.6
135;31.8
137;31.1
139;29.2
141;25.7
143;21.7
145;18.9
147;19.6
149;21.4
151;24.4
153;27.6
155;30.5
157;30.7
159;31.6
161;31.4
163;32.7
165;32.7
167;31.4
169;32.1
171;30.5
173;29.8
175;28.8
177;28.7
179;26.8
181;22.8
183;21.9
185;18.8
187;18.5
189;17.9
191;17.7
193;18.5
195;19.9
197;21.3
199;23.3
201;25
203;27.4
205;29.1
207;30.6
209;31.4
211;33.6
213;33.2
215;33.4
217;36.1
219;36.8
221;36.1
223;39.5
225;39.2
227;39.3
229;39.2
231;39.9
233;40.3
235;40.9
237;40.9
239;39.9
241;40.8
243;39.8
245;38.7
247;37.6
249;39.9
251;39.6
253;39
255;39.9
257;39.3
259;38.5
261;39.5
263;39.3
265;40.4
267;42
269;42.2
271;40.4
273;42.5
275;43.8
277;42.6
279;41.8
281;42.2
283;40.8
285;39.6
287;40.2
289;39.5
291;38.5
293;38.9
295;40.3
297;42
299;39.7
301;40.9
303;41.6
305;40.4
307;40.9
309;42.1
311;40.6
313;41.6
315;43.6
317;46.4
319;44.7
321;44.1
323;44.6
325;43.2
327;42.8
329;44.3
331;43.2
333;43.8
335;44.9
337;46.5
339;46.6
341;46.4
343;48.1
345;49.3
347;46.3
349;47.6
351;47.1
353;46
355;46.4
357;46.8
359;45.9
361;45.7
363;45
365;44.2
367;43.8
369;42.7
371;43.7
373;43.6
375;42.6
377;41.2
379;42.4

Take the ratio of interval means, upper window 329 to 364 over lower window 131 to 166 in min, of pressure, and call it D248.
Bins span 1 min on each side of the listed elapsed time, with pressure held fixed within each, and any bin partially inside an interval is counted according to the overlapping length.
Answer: 1.64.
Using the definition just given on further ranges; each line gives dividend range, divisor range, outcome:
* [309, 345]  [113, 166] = 1.49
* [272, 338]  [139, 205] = 1.66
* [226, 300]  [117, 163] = 1.37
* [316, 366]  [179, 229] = 1.62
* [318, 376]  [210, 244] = 1.18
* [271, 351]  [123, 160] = 1.51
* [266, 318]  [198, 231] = 1.23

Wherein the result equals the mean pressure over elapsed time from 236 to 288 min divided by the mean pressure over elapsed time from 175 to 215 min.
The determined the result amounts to 1.6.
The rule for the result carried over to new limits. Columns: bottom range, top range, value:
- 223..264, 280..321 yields 1.04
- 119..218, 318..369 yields 1.63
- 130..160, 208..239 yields 1.37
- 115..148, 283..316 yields 1.35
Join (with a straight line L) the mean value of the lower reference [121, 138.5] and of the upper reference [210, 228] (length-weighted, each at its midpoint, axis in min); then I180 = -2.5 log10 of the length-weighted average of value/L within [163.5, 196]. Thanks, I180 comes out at 0.36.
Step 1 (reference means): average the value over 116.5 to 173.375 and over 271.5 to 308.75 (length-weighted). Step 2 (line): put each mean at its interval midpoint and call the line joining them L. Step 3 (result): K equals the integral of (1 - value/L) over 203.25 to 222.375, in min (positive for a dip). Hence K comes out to 1.0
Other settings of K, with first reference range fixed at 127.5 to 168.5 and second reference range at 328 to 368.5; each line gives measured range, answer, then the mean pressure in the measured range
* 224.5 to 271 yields -3.3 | 39.8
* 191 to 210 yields 4.8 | 24.8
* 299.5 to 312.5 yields 0.4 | 41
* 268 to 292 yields -0.7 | 41.2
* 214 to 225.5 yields -0.6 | 36.7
